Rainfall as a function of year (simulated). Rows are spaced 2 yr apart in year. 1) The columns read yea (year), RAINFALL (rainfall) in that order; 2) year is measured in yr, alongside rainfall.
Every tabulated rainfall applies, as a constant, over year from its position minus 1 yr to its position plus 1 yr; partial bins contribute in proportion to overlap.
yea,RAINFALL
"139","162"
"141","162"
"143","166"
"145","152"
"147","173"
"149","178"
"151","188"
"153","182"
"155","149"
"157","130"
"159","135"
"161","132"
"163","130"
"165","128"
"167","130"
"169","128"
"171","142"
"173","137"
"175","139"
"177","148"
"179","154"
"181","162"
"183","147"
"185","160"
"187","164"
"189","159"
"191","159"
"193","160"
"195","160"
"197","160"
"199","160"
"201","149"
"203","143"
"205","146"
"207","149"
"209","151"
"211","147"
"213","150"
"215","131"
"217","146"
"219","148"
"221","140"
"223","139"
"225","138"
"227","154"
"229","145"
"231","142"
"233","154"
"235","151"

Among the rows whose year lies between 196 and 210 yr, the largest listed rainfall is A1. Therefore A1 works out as 160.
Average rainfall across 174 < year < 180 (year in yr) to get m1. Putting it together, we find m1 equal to 147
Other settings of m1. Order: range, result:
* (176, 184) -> 153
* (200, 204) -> 146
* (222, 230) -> 144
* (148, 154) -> 183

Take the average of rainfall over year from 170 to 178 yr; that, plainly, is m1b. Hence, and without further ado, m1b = 142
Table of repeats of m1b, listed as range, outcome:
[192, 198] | 160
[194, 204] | 154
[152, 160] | 149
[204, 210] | 149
